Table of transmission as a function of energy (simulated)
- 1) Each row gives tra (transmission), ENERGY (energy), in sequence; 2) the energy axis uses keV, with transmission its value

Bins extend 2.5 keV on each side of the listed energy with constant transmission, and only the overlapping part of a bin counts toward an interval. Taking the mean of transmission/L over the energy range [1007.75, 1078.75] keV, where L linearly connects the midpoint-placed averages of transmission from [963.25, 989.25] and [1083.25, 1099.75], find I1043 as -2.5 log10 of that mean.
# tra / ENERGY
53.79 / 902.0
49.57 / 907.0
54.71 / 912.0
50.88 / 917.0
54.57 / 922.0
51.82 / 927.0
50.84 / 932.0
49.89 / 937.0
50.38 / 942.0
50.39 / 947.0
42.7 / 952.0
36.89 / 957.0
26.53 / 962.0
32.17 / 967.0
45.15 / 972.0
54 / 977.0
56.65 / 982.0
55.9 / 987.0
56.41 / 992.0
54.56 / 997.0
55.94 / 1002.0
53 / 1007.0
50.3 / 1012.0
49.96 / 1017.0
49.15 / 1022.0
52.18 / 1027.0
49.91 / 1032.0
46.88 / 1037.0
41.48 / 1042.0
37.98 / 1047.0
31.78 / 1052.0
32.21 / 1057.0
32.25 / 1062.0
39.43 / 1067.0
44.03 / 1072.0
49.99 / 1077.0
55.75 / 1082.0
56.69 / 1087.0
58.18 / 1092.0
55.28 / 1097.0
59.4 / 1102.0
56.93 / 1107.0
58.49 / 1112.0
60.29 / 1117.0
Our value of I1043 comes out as 0.21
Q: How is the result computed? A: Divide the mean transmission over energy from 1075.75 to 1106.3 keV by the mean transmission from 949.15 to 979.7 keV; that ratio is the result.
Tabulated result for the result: 1.41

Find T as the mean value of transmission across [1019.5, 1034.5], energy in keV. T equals 50.4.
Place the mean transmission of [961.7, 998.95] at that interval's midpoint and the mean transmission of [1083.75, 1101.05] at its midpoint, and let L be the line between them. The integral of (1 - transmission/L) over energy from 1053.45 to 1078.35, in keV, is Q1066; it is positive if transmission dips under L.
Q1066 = 7.4 keV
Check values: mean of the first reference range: 48.8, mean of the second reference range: 56.9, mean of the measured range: 38.8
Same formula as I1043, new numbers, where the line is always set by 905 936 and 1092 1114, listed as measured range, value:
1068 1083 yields 0.18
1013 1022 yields 0.11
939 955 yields 0.11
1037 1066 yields 0.47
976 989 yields -0.04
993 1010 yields 0.00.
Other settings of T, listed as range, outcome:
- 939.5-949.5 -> 50.4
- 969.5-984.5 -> 51.9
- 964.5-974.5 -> 38.7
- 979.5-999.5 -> 55.9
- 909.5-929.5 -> 53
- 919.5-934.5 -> 52.4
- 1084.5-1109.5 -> 57.3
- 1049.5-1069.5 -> 33.9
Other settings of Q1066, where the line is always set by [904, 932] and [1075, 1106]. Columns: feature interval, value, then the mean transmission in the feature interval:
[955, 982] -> 6.4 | 40.6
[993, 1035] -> 1.8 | 52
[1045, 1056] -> 4.1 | 34.4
